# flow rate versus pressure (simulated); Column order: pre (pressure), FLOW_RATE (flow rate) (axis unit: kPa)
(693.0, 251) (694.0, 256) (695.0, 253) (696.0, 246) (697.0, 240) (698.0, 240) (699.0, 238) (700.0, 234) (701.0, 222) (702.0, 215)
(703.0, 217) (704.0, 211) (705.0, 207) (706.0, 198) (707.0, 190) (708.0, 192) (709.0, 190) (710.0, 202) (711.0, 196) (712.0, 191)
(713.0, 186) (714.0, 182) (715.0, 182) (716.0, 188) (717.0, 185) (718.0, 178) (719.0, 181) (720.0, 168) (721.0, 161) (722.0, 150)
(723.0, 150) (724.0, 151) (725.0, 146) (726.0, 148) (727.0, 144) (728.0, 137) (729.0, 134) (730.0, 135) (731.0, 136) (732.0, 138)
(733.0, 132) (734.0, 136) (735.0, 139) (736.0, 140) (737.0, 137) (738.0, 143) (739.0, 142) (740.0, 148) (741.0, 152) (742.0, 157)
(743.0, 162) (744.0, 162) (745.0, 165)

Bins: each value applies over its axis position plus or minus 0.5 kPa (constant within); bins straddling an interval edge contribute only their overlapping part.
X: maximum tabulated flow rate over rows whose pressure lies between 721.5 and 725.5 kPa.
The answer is 151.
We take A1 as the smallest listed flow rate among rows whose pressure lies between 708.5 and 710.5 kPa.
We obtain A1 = 190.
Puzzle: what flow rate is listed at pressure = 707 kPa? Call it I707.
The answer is 190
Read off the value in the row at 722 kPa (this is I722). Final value 150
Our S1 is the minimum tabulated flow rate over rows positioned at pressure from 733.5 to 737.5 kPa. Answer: 136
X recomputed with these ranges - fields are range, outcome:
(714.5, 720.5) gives 188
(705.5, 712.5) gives 202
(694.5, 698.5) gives 253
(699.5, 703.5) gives 234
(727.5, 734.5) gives 138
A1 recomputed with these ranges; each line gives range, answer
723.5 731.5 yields 134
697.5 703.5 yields 215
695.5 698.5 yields 240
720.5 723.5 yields 150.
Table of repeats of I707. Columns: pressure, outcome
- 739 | 142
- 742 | 157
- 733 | 132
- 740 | 148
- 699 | 238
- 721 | 161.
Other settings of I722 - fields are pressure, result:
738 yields 143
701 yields 222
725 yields 146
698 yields 240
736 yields 140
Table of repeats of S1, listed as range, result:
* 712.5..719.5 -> 178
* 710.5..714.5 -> 182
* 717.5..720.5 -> 168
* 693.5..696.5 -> 246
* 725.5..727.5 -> 144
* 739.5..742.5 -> 148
